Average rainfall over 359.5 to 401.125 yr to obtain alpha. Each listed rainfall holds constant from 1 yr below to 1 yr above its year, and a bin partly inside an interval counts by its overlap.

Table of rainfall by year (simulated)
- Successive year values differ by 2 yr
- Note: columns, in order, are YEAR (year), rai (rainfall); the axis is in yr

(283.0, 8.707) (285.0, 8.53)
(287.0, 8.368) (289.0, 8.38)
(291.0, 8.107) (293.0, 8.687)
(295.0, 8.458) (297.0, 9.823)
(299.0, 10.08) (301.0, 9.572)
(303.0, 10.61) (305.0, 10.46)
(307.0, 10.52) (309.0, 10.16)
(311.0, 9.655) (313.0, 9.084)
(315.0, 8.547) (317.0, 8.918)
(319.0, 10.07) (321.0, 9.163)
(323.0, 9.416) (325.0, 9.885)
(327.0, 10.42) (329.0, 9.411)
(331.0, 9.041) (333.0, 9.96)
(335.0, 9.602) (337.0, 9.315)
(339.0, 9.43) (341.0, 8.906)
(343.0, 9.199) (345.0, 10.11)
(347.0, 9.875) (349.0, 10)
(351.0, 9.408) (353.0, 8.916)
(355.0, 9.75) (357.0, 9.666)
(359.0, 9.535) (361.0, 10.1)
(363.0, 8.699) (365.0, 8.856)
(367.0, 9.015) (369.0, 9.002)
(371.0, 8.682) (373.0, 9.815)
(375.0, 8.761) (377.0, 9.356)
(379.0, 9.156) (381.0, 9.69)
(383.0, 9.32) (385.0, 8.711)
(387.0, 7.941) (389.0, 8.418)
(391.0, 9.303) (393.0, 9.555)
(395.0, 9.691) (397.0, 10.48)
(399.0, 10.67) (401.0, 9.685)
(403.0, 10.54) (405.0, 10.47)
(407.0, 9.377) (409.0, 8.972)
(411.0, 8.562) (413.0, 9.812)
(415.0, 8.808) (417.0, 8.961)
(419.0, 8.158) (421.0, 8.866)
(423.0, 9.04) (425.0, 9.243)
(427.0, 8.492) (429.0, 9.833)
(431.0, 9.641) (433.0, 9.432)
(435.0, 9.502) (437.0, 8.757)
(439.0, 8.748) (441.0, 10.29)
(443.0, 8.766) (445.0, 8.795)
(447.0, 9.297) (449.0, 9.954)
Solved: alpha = 9.28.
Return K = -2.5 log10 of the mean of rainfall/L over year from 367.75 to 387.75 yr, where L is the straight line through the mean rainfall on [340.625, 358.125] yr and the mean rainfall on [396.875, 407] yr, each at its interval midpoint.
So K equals 0.10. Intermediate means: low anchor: 9.56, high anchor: 10.3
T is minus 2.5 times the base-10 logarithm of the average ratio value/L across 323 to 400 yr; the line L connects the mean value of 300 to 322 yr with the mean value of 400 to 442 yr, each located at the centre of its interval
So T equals 0.01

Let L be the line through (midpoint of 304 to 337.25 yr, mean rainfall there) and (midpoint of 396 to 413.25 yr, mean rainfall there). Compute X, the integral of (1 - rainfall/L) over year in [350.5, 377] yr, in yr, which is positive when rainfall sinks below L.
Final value 1.3 yr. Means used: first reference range 9.63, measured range 9.25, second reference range 9.84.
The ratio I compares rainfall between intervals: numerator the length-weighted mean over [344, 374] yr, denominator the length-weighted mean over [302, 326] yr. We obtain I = 0.97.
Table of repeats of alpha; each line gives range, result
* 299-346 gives 9.64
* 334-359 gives 9.52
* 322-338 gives 9.63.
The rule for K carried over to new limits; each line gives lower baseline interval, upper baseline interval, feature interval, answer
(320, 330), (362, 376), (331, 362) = -0.03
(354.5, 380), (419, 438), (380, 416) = -0.03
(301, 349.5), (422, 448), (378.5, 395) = 0.04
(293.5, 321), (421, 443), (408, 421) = 0.05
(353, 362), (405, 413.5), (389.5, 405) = -0.07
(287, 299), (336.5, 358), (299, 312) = -0.14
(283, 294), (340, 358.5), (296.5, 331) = -0.10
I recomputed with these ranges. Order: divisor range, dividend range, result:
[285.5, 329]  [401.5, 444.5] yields 0.98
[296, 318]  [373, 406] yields 0.97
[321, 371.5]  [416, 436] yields 0.96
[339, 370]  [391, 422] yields 1.01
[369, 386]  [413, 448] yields 0.99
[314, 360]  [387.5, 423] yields 0.99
